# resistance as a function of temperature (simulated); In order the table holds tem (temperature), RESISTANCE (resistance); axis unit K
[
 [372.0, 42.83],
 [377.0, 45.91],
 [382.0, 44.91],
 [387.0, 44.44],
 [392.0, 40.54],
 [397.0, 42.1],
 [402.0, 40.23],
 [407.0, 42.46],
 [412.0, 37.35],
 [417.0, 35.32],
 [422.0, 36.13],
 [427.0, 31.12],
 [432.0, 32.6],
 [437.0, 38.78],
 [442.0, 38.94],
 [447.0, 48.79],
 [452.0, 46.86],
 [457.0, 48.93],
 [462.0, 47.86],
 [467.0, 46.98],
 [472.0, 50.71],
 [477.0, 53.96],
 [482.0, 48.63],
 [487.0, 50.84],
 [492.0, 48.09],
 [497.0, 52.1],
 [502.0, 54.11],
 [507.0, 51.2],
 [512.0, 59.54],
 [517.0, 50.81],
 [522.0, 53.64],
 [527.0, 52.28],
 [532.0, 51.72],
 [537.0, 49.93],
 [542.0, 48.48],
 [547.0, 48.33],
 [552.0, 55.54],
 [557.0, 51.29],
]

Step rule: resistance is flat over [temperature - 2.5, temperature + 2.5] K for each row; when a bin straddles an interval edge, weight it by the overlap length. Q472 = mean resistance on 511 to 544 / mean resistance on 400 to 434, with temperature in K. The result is 1.4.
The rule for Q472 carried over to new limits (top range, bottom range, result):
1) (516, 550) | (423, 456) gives 1.28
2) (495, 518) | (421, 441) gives 1.54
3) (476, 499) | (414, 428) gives 1.46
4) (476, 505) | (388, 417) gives 1.27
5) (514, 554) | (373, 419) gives 1.24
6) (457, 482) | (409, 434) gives 1.43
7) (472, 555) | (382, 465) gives 1.26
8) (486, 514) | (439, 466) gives 1.14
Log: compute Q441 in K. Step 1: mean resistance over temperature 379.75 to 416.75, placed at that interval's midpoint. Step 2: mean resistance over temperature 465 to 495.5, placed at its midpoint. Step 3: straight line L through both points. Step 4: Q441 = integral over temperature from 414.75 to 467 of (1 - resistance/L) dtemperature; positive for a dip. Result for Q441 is 5.8 K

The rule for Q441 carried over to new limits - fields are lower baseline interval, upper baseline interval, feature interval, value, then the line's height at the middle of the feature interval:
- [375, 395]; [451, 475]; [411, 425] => 3.00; 45.8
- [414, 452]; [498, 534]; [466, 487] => -2.00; 46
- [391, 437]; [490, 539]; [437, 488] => -3.39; 44.7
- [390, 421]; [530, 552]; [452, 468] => -1.48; 43.8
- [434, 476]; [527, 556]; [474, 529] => -4.02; 48.7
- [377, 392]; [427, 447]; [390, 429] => 2.74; 41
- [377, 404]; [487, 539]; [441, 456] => 0.46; 47.3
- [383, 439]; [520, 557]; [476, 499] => -2.14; 46.2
